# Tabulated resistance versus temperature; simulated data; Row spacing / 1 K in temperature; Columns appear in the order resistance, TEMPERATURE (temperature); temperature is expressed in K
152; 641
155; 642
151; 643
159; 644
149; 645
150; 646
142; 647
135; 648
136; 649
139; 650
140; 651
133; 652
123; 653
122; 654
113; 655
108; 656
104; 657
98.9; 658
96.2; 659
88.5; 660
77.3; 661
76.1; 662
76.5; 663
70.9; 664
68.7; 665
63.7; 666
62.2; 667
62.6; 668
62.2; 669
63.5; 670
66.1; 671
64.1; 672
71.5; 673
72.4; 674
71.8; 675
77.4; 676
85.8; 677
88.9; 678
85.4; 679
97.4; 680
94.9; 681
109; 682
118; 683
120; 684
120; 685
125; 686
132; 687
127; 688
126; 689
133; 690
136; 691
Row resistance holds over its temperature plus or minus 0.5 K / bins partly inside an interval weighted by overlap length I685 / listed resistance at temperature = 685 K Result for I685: 120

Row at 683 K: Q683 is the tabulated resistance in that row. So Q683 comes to 118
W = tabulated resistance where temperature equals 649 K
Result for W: 136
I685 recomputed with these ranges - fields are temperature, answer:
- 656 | 108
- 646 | 150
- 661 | 77.3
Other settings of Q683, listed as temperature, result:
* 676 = 77.4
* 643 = 151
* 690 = 133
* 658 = 98.9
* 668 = 62.6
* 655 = 113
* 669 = 62.2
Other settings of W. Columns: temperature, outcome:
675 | 71.8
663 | 76.5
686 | 125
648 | 135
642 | 155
